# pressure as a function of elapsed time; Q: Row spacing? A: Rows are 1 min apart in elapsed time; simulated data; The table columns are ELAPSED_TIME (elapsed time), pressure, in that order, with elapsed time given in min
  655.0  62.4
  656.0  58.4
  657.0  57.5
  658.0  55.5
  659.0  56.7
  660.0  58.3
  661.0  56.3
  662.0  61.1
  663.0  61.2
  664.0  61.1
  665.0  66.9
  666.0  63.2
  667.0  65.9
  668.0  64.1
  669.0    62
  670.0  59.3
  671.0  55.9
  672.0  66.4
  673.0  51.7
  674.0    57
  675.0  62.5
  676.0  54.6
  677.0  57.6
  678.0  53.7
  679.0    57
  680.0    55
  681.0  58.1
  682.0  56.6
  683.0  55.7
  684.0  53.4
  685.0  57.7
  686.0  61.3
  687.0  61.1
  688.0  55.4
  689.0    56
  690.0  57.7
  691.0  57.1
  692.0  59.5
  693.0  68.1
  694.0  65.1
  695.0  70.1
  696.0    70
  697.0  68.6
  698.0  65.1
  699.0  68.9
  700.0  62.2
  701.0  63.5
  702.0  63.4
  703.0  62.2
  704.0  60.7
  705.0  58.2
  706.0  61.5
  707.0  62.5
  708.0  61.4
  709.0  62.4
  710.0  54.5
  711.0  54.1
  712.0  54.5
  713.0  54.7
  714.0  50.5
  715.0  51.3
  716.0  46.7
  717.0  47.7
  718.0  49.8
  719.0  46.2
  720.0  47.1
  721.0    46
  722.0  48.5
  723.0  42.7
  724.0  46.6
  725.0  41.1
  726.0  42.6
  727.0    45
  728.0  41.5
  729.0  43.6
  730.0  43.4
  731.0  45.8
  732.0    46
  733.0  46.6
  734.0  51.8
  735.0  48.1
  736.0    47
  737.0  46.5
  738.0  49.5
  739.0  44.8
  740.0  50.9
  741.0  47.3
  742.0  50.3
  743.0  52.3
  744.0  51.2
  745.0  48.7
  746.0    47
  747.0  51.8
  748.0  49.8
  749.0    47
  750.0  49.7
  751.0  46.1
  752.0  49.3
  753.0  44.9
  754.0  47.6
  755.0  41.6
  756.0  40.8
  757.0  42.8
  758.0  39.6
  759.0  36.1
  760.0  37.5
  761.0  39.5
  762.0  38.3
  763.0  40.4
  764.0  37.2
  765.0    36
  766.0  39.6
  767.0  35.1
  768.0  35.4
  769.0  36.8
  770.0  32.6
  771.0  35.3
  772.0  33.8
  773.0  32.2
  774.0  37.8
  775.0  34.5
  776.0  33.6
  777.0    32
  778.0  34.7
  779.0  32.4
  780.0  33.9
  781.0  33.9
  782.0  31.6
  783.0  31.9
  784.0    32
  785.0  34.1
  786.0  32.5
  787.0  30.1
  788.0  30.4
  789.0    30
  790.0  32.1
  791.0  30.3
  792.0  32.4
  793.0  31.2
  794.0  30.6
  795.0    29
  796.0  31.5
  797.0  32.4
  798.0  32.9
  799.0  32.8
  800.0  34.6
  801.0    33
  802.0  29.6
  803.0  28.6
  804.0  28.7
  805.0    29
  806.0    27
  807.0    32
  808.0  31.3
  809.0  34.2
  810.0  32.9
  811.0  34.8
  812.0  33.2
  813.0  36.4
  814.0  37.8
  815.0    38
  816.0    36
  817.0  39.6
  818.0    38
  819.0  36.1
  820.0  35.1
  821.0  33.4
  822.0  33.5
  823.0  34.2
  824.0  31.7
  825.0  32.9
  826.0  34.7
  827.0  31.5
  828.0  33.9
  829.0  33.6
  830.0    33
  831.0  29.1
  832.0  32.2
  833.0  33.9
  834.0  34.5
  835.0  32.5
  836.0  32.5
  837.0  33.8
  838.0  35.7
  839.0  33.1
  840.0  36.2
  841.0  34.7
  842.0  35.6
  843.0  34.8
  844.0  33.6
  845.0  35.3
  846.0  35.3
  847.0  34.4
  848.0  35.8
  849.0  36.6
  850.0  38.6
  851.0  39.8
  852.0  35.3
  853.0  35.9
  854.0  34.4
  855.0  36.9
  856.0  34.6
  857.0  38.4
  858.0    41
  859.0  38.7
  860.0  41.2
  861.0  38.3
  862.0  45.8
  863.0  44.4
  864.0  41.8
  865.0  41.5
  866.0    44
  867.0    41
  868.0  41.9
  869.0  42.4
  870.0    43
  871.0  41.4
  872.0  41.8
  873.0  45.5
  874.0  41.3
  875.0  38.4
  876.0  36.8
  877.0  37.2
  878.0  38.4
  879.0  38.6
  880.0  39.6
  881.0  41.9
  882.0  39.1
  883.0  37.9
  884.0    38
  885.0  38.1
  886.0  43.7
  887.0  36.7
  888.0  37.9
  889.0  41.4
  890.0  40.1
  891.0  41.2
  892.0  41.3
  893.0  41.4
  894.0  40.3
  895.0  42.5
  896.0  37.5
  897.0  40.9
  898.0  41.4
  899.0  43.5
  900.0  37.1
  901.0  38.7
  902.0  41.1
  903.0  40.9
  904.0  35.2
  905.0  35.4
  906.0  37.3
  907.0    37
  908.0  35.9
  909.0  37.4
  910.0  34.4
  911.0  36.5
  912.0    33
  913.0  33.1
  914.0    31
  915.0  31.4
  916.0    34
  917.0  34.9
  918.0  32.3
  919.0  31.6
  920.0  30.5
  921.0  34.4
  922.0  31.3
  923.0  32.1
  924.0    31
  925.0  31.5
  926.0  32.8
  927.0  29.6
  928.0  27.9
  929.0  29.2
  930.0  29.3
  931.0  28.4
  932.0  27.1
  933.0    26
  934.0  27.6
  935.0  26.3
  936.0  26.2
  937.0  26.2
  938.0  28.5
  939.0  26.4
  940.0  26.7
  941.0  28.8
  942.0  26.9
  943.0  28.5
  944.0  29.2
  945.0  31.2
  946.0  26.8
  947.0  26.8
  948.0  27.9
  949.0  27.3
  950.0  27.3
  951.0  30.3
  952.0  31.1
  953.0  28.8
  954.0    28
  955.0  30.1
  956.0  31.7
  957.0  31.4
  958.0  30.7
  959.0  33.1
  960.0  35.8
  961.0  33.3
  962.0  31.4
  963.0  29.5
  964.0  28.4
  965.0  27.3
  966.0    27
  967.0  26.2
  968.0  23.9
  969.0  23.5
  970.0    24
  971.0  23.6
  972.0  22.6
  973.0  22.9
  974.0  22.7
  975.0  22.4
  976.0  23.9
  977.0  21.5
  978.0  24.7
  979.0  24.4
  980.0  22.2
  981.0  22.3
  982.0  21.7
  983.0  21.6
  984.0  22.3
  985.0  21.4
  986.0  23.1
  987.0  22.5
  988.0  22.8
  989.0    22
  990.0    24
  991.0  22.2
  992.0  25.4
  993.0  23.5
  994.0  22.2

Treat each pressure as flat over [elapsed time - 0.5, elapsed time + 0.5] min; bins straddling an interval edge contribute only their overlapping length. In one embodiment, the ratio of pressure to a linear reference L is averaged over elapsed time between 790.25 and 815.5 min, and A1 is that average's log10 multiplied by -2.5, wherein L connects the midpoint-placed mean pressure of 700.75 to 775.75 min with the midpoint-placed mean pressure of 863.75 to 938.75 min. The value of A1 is 0.30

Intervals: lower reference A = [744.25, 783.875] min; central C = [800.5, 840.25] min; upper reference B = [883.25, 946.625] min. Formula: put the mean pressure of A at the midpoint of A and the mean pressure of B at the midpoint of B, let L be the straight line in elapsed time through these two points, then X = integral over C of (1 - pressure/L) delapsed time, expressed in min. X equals 4.05 min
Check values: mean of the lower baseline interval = 39.2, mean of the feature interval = 33.4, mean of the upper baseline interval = 33.9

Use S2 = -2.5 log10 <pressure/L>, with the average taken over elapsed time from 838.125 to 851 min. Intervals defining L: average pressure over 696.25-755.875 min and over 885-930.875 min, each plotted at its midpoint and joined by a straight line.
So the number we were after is 0.16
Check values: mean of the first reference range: 51.2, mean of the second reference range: 35.9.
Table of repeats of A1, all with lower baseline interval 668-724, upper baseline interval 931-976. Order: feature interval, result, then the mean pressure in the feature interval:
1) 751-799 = 0.34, 35.4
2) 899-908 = -0.14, 38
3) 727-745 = 0.12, 47.4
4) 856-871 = -0.09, 41.4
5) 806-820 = 0.25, 35.1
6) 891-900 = -0.19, 40.9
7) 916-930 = -0.01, 31.5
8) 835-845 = 0.19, 34.4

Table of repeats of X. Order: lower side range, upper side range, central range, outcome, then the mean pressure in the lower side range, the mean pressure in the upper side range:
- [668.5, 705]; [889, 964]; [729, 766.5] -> 5.7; 60.3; 32.6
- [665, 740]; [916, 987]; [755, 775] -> 4.6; 55.4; 27.7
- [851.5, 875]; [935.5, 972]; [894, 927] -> -1.3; 40.4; 28.4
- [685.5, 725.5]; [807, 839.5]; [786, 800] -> 3.0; 57.1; 34.1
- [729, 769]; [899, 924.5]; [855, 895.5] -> -3.7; 44.6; 34.9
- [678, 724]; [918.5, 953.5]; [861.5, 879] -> -2.2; 57.4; 28.9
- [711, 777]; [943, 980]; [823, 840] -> 1.9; 44.1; 27.5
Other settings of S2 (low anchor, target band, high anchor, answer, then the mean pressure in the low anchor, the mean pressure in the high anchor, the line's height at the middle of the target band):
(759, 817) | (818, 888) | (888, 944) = -0.11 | 33.5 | 33.7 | 33.6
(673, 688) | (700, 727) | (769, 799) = -0.08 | 57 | 32.5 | 49.2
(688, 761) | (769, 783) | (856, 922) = 0.37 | 51.6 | 38.7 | 47.6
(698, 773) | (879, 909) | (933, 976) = -0.18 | 47.6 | 27.7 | 33.2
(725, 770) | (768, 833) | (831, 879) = 0.24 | 44.2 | 37.8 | 41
